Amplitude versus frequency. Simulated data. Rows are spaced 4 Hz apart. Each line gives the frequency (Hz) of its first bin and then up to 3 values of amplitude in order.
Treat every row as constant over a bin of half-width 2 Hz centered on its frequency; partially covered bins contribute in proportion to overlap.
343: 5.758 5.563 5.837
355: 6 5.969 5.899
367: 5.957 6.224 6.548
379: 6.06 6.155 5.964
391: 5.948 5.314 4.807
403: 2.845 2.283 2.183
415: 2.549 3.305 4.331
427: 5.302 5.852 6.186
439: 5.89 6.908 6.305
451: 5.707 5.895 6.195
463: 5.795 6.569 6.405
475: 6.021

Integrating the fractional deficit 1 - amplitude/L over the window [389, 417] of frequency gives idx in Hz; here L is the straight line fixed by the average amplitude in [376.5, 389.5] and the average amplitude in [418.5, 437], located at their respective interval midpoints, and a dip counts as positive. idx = 9.8 Hz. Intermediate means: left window 6.07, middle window 3.7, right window 5.13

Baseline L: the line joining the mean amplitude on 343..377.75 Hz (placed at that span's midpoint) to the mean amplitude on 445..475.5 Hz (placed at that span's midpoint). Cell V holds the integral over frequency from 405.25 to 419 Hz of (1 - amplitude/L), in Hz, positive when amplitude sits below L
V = 8.1 Hz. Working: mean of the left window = 5.99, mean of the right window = 6.12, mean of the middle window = 2.48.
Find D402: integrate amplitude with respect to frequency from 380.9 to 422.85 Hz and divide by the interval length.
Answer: 4.15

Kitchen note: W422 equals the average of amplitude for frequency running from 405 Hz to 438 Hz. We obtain 4.06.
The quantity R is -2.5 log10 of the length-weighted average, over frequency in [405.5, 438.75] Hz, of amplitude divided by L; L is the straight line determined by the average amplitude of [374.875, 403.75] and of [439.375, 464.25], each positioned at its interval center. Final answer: 0.382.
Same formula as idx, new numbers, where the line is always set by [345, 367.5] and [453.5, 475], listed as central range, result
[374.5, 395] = -0.3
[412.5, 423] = 5.0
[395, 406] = 3.7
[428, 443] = 0.1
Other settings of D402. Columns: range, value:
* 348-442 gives 5.13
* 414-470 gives 5.55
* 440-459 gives 6.19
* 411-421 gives 2.78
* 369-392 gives 6.16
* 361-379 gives 6.15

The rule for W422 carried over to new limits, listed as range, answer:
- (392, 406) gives 4.29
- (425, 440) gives 5.8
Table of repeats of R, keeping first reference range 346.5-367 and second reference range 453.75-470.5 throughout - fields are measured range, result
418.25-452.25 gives 0.088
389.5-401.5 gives 0.146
